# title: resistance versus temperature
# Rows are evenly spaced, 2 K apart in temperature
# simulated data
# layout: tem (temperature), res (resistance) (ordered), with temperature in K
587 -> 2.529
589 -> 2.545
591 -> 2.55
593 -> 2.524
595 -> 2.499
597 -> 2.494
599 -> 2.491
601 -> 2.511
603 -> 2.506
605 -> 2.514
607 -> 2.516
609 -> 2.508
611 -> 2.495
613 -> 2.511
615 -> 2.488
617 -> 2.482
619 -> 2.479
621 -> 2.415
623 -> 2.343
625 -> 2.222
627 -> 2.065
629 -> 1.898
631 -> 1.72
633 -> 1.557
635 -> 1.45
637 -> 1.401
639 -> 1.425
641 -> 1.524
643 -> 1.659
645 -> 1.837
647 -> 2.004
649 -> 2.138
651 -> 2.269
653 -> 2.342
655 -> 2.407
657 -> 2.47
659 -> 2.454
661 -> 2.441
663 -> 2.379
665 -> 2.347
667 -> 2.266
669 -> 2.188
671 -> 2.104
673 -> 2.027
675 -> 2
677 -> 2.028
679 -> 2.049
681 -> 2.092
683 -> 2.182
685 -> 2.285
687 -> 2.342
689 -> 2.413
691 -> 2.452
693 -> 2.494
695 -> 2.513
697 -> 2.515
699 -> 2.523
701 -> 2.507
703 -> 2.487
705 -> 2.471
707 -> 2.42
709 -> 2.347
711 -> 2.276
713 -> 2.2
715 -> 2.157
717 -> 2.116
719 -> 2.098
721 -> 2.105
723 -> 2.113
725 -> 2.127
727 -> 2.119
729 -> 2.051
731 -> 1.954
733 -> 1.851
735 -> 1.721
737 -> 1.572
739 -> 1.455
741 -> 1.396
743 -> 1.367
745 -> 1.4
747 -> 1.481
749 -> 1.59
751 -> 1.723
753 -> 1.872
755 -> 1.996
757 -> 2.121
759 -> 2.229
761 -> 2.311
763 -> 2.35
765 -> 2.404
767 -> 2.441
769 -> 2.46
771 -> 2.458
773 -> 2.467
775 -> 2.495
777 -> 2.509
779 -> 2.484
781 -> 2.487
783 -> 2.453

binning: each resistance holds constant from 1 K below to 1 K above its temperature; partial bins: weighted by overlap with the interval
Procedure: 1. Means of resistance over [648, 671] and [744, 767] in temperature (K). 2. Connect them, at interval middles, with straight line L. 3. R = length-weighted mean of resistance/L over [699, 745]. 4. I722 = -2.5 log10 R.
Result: 0.03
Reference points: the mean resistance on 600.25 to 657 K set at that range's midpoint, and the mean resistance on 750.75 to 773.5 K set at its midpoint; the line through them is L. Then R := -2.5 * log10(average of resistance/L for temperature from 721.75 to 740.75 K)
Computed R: 0.19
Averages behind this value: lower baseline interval 2.14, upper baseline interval 2.25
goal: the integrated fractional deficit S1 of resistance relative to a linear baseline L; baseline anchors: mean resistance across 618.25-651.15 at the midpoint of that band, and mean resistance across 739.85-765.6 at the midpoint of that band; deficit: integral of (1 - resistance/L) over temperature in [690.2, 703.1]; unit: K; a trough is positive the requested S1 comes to -4.33 K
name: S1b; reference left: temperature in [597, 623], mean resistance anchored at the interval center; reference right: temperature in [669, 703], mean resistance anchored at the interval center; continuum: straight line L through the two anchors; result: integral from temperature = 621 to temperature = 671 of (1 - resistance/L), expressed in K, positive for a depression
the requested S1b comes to 7.2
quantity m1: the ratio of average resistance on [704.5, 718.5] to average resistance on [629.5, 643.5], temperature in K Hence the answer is 1.5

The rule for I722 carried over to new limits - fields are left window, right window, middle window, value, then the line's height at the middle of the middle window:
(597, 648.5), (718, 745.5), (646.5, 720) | -0.17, 1.96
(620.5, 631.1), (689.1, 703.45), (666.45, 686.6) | 0.13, 2.39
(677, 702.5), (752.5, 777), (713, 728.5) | 0.11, 2.34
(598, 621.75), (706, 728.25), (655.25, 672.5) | 0.01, 2.34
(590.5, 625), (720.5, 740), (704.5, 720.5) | -0.13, 1.99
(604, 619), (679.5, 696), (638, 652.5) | 0.29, 2.43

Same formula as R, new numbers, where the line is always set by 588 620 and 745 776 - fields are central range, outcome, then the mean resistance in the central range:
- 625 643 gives 0.41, 1.66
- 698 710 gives -0.09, 2.46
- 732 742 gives 0.34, 1.6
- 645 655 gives 0.11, 2.17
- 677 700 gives -0.01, 2.34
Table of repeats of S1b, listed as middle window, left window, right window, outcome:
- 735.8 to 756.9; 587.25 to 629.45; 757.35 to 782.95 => 7.1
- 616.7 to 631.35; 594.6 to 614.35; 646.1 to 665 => 1.4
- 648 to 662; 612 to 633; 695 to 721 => -0.5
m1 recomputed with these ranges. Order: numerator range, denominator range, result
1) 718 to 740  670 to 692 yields 0.88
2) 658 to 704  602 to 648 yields 1.11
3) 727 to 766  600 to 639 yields 0.84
